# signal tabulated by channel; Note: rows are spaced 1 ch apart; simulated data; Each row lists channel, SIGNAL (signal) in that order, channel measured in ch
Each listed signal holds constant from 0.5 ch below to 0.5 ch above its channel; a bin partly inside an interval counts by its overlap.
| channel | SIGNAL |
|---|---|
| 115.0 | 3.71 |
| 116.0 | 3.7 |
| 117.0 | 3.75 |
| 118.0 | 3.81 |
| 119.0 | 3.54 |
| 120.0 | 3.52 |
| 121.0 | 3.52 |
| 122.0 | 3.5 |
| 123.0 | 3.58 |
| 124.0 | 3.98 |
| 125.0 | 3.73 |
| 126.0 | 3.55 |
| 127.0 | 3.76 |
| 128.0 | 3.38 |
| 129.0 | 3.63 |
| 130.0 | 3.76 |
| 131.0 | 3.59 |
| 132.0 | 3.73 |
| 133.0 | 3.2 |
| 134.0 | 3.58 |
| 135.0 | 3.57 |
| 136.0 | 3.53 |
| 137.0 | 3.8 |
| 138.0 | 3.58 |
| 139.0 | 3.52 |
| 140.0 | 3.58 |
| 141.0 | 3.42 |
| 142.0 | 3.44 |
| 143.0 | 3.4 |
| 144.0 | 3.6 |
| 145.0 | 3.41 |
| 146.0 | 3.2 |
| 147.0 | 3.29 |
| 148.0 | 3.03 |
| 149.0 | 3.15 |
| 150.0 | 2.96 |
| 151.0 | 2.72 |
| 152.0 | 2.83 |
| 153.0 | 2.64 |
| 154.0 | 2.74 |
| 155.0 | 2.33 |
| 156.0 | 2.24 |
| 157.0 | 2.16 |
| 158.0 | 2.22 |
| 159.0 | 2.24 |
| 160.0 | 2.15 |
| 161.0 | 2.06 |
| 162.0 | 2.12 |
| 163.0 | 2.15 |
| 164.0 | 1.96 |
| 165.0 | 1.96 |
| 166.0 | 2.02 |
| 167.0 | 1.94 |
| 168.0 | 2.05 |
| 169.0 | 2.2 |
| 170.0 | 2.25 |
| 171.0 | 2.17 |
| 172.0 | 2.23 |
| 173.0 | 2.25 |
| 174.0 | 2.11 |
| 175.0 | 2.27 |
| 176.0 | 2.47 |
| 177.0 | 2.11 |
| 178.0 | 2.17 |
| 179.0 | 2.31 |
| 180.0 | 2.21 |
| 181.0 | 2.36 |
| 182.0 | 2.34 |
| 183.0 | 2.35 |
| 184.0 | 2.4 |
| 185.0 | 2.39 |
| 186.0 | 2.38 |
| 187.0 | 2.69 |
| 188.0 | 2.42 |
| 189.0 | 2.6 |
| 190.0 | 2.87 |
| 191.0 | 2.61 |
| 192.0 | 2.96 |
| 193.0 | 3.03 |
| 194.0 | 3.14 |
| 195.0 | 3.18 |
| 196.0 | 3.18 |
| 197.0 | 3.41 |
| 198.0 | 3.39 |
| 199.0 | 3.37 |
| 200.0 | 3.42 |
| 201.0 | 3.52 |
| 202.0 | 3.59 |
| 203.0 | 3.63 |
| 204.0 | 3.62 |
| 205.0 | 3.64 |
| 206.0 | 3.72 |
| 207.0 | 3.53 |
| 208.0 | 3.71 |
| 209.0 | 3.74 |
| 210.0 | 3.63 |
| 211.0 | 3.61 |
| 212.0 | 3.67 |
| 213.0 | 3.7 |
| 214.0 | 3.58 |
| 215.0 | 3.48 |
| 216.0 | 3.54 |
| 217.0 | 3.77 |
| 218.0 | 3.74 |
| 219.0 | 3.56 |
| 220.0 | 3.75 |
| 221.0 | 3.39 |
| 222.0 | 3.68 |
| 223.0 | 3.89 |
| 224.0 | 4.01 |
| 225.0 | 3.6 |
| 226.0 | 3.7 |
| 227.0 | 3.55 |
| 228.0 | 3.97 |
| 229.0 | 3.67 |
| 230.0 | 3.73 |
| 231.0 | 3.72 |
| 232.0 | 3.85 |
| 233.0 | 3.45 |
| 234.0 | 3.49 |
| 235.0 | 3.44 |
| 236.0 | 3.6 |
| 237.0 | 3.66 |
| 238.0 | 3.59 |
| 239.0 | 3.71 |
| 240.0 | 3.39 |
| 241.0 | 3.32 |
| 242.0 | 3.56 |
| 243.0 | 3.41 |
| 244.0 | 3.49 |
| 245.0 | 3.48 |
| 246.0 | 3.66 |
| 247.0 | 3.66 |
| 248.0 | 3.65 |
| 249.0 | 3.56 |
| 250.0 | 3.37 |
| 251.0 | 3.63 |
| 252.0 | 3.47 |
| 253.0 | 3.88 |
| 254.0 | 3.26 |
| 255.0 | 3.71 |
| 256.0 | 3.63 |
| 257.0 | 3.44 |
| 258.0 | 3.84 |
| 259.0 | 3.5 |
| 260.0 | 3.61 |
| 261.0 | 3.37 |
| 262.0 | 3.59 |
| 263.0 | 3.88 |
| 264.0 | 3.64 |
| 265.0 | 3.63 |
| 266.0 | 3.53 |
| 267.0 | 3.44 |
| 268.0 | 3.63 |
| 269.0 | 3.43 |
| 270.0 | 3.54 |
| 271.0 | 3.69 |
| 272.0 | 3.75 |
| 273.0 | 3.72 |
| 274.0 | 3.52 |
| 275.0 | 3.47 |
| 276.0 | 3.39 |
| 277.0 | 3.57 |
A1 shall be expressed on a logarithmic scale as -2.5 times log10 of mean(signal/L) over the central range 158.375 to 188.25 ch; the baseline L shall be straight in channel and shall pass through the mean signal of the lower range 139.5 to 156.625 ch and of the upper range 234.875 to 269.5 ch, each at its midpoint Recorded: 0.39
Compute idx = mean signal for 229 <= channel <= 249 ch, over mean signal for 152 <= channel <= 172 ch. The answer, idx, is 1.6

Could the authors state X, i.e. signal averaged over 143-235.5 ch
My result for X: 2.98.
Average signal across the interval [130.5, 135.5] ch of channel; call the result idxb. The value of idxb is 3.53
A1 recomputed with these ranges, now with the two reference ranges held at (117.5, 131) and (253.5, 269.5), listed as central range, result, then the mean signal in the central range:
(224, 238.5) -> -0.022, 3.66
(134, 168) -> 0.273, 2.82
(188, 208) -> 0.103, 3.27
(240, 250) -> 0.019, 3.52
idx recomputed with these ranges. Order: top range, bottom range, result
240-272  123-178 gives 1.24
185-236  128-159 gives 1.08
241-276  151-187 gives 1.58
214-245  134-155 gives 1.11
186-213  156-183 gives 1.51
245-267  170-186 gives 1.58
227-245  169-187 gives 1.57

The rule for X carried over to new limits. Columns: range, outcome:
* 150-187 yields 2.28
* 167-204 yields 2.67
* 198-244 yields 3.62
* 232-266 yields 3.57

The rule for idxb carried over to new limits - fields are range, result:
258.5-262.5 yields 3.52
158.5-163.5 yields 2.14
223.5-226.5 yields 3.77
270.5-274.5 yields 3.67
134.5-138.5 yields 3.62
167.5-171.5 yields 2.17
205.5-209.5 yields 3.68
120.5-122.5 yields 3.51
